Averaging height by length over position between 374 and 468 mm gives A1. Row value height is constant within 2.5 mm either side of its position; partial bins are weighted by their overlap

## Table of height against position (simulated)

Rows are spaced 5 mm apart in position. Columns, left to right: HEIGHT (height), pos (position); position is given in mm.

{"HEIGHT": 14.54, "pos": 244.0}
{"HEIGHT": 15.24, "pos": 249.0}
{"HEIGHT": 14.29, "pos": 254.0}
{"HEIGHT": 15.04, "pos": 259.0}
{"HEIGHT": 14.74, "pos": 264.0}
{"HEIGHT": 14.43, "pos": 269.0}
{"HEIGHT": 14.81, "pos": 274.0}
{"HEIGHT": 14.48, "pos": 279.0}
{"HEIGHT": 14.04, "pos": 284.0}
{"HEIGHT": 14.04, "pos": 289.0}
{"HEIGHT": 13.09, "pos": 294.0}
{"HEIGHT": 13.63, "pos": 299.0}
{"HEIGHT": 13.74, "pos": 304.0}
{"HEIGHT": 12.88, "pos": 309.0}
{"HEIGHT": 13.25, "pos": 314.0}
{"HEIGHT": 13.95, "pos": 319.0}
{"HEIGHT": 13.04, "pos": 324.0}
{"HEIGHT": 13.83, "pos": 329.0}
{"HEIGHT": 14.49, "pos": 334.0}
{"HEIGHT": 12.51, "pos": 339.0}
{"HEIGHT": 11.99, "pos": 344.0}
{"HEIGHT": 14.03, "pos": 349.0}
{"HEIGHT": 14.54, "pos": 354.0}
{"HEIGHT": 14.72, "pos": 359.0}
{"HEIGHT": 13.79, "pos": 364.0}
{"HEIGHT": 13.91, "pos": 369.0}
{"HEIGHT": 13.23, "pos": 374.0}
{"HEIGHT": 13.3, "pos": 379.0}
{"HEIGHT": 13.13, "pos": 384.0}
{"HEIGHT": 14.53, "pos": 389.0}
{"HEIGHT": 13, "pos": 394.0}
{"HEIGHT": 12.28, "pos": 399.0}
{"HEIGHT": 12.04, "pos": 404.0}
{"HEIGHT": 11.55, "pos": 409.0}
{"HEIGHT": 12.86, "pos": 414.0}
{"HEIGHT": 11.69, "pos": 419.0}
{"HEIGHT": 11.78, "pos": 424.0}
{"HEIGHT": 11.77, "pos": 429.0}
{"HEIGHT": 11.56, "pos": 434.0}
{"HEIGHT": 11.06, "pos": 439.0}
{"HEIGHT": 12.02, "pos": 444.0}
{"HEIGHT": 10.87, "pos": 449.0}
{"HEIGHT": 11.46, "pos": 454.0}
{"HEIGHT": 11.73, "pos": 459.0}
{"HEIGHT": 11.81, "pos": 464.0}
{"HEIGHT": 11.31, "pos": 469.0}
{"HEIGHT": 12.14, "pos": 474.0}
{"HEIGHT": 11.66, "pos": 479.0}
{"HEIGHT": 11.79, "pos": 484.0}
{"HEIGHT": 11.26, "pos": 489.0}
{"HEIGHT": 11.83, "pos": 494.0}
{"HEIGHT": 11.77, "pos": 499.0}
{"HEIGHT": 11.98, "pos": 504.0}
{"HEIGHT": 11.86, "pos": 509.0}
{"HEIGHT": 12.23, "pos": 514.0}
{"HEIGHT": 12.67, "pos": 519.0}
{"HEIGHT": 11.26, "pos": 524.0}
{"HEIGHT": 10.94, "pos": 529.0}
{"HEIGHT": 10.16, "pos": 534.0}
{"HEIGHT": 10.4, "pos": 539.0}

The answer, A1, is 12.2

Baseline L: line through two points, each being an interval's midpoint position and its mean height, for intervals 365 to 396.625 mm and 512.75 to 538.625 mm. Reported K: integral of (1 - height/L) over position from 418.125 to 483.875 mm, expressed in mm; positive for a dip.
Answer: 4.45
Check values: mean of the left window 13.5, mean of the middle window 11.6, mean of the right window 11.3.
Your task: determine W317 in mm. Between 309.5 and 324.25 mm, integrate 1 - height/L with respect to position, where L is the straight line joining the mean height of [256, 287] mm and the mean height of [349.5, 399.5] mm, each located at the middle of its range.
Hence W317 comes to 0.8 mm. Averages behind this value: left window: 14.6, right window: 13.7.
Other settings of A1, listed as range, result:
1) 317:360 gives 13.6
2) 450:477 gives 11.6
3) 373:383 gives 13.2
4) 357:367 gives 14.2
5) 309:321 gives 13.4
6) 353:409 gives 13.4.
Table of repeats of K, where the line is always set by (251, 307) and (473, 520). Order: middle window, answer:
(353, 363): -0.9 mm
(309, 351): 1.0 mm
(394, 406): 0.5 mm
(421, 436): 1.1 mm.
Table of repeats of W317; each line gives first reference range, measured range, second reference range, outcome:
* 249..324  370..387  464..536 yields -0.4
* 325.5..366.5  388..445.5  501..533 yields 3.5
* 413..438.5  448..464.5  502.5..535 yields 0.4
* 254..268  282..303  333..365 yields 1.0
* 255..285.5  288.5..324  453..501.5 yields 1.6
